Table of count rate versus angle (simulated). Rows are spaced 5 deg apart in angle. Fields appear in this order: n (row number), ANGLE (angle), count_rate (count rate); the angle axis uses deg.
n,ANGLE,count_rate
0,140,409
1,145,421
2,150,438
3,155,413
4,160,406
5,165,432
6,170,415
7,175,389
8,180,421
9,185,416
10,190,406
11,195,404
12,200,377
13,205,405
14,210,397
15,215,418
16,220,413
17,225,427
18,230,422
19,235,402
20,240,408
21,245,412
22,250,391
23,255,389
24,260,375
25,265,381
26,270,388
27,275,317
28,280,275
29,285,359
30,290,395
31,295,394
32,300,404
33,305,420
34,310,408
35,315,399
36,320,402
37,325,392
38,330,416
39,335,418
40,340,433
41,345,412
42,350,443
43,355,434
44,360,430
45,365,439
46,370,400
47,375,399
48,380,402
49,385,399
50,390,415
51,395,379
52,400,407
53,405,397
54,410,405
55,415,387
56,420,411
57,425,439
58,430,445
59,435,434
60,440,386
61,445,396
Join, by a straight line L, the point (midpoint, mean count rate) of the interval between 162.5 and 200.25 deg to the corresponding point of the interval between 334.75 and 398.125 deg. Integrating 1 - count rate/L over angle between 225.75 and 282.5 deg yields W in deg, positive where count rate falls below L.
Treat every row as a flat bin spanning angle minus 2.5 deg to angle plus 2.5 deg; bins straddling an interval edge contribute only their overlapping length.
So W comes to 4.4 deg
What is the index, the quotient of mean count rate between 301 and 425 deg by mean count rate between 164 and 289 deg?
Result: 1.04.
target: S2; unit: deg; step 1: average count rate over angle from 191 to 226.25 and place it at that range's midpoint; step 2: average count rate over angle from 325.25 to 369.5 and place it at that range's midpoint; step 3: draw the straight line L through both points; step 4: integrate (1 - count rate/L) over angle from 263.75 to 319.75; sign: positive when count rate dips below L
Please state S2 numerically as 5.4 deg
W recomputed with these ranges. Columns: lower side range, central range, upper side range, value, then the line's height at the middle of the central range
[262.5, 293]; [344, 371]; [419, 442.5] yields -2.7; 390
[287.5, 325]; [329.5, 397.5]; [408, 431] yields -1.1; 409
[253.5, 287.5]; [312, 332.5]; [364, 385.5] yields -1.2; 380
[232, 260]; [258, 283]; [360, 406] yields 3.3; 400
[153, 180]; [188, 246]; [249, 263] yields -1.7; 396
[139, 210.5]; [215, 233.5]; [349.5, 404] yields -0.4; 411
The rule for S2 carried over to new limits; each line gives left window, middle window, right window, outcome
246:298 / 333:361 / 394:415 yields -3.20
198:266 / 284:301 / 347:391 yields 0.82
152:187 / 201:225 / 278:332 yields -0.17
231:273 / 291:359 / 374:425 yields -2.69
